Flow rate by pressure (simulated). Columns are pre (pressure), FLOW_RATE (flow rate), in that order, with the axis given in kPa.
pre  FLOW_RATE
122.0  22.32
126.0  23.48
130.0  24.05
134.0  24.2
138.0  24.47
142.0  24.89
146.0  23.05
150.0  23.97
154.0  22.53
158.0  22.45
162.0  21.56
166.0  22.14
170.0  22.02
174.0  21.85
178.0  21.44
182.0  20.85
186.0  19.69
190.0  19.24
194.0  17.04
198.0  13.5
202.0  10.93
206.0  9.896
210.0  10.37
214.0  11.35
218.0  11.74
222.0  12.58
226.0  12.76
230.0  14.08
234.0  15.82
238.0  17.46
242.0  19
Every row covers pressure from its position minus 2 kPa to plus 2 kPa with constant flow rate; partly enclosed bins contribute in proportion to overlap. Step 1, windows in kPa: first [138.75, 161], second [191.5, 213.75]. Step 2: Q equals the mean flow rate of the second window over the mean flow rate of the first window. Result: 0.53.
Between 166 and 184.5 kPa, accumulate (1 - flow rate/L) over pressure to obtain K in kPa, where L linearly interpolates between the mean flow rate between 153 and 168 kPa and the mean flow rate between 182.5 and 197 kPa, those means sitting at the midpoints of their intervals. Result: -1.12 kPa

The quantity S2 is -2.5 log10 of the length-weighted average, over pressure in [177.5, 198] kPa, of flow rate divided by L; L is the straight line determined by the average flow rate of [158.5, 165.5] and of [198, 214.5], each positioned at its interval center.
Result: -0.21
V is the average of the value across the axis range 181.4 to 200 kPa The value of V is 17.9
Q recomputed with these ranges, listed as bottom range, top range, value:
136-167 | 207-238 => 0.56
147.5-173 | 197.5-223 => 0.50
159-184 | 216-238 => 0.64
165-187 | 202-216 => 0.50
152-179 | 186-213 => 0.63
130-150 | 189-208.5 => 0.57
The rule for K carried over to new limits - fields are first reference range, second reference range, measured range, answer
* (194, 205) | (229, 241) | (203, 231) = 5.5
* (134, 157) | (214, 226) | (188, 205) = 1.1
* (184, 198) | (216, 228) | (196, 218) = 5.5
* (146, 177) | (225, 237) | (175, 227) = 9.4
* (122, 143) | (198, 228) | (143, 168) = -2.8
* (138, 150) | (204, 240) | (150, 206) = -0.3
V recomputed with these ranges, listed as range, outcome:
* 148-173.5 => 22.4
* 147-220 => 18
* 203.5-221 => 10.9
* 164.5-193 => 20.9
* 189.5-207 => 13.9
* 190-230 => 12.7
